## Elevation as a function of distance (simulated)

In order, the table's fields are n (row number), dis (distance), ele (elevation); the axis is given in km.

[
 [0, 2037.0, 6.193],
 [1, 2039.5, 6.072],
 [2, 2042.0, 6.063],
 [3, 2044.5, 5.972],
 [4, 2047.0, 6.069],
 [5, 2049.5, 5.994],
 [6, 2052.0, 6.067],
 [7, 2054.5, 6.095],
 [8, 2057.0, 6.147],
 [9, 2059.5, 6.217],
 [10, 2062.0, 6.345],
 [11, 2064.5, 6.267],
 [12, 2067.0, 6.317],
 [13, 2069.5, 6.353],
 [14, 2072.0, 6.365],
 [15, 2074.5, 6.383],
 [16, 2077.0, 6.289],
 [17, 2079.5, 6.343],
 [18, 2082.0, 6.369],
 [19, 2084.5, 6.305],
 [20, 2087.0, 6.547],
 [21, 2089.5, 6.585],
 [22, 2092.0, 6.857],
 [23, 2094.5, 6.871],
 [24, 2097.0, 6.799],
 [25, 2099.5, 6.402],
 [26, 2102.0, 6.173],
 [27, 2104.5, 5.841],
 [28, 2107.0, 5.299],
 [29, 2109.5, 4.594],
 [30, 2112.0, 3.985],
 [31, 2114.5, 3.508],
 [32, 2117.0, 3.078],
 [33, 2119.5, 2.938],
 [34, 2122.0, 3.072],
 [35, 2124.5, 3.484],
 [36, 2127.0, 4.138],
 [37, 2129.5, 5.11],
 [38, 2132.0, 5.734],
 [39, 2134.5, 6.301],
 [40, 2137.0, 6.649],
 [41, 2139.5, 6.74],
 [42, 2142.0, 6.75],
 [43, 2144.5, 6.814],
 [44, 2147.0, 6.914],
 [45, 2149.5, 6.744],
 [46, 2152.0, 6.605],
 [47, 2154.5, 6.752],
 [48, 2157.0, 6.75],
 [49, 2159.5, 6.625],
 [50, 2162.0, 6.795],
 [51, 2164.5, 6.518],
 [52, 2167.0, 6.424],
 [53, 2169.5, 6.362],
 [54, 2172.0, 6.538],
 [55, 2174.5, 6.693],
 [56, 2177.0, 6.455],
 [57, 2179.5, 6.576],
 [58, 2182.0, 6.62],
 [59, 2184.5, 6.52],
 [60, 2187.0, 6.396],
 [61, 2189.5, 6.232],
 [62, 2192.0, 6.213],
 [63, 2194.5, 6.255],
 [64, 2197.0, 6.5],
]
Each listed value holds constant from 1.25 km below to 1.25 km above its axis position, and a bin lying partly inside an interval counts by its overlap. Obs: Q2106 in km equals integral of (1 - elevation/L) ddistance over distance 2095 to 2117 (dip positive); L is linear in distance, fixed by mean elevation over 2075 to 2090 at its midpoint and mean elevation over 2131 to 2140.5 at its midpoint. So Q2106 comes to 3.9 km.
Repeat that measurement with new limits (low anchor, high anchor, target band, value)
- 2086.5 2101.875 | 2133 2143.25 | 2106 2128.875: 9.71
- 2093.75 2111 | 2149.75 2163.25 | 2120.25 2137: 4.21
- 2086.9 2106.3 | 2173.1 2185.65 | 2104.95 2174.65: 9.65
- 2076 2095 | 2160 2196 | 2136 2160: -0.93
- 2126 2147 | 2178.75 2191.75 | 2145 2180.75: -1.95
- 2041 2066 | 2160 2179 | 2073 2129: 8.25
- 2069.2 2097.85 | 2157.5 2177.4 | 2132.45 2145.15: -0.08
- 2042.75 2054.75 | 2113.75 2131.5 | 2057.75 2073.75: -2.36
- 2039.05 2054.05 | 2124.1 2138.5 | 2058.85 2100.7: -4.92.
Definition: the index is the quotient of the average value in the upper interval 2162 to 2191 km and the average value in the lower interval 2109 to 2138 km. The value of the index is 1.5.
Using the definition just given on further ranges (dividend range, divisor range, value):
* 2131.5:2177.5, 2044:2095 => 1.05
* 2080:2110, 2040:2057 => 1.03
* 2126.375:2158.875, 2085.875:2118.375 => 1.14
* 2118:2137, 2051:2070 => 0.73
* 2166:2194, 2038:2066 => 1.05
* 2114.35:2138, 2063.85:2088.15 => 0.70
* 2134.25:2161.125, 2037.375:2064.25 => 1.10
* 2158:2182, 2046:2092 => 1.04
